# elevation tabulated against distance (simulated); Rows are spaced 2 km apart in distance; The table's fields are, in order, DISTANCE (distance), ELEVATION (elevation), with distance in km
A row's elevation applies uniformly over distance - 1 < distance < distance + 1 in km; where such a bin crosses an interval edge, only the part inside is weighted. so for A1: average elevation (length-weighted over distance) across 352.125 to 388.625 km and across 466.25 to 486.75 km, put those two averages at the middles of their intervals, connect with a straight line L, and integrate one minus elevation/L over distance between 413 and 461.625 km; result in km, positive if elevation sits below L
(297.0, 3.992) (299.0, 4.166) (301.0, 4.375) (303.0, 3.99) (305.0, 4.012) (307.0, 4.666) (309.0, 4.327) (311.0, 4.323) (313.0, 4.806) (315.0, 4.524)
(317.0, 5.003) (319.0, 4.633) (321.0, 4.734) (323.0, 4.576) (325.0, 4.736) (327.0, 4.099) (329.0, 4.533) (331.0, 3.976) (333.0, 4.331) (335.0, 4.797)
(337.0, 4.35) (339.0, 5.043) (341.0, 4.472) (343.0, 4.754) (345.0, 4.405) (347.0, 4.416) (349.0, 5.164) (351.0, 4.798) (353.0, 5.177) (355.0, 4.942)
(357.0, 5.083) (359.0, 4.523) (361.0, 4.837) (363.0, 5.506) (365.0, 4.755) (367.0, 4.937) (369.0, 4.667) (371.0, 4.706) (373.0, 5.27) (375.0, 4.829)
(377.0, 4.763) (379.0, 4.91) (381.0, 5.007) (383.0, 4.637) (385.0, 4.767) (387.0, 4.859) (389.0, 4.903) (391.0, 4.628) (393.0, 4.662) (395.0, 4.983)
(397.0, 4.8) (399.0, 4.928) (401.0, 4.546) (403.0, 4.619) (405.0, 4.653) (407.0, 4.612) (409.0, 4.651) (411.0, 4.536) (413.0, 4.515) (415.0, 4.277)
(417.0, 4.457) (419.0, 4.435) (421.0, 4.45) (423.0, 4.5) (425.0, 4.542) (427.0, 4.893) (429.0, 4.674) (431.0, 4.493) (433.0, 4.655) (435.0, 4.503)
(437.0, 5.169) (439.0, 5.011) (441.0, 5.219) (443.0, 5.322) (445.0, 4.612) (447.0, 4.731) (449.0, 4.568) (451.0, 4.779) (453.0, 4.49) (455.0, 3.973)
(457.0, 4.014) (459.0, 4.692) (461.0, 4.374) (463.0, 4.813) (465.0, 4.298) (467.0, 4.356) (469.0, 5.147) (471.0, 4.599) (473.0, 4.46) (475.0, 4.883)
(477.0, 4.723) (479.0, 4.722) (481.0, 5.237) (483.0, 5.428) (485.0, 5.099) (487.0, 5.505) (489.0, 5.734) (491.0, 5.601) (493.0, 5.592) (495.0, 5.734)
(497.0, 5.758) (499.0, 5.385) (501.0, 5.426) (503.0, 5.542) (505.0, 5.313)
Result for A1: 2.76 km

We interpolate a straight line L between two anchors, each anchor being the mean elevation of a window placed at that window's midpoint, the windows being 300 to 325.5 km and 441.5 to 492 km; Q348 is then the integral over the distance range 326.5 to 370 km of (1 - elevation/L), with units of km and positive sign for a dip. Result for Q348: -1.3 km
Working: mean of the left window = 4.51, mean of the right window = 4.81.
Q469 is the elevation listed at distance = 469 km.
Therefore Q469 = 5.147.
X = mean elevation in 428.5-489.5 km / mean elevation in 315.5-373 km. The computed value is 1.0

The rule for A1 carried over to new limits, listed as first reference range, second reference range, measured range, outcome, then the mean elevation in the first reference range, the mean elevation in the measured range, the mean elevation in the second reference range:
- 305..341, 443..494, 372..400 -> -1.1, 4.54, 4.85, 4.83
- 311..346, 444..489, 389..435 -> 0.5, 4.57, 4.62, 4.73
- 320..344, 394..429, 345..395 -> -3.1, 4.53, 4.86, 4.61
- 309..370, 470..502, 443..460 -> 1.9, 4.69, 4.53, 5.24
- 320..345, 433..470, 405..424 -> 0.5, 4.53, 4.5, 4.67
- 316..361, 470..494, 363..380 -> -0.4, 4.67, 4.89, 5.13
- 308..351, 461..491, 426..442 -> 0.0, 4.58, 4.83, 4.93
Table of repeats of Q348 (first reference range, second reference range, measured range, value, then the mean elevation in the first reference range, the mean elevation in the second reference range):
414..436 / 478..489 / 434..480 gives 2.28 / 4.53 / 5.25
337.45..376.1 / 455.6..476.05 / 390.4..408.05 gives 0.07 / 4.85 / 4.55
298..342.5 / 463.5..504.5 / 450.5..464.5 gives 1.71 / 4.48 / 5.16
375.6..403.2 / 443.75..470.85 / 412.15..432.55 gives 0.61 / 4.79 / 4.54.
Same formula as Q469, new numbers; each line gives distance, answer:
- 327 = 4.099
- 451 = 4.779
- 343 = 4.754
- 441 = 5.219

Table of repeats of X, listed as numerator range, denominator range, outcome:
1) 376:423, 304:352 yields 1.02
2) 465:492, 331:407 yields 1.05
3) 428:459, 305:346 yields 1.03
